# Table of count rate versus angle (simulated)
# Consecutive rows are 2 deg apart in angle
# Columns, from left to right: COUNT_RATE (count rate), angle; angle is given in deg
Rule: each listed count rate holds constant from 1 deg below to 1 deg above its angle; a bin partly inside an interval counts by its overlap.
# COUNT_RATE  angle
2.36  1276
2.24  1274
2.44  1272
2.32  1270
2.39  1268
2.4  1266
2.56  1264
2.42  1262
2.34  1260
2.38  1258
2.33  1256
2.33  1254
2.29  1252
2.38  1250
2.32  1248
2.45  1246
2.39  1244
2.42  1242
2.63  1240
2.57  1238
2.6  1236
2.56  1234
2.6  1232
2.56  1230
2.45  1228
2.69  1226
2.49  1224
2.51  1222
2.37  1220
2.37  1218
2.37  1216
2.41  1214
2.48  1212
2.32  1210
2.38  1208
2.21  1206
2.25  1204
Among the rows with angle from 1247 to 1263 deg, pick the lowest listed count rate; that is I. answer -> 2.29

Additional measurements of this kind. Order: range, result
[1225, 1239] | 2.45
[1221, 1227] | 2.49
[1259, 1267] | 2.34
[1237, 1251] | 2.32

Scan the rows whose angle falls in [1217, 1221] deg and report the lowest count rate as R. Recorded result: 2.37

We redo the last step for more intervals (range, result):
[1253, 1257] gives 2.33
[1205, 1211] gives 2.21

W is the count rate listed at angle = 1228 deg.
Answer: 2.45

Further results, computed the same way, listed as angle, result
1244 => 2.39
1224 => 2.49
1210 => 2.32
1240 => 2.63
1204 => 2.25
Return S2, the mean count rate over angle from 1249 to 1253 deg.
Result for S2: 2.33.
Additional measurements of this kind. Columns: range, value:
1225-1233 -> 2.57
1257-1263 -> 2.38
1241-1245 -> 2.41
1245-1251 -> 2.38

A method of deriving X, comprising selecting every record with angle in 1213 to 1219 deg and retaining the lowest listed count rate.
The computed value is 2.37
